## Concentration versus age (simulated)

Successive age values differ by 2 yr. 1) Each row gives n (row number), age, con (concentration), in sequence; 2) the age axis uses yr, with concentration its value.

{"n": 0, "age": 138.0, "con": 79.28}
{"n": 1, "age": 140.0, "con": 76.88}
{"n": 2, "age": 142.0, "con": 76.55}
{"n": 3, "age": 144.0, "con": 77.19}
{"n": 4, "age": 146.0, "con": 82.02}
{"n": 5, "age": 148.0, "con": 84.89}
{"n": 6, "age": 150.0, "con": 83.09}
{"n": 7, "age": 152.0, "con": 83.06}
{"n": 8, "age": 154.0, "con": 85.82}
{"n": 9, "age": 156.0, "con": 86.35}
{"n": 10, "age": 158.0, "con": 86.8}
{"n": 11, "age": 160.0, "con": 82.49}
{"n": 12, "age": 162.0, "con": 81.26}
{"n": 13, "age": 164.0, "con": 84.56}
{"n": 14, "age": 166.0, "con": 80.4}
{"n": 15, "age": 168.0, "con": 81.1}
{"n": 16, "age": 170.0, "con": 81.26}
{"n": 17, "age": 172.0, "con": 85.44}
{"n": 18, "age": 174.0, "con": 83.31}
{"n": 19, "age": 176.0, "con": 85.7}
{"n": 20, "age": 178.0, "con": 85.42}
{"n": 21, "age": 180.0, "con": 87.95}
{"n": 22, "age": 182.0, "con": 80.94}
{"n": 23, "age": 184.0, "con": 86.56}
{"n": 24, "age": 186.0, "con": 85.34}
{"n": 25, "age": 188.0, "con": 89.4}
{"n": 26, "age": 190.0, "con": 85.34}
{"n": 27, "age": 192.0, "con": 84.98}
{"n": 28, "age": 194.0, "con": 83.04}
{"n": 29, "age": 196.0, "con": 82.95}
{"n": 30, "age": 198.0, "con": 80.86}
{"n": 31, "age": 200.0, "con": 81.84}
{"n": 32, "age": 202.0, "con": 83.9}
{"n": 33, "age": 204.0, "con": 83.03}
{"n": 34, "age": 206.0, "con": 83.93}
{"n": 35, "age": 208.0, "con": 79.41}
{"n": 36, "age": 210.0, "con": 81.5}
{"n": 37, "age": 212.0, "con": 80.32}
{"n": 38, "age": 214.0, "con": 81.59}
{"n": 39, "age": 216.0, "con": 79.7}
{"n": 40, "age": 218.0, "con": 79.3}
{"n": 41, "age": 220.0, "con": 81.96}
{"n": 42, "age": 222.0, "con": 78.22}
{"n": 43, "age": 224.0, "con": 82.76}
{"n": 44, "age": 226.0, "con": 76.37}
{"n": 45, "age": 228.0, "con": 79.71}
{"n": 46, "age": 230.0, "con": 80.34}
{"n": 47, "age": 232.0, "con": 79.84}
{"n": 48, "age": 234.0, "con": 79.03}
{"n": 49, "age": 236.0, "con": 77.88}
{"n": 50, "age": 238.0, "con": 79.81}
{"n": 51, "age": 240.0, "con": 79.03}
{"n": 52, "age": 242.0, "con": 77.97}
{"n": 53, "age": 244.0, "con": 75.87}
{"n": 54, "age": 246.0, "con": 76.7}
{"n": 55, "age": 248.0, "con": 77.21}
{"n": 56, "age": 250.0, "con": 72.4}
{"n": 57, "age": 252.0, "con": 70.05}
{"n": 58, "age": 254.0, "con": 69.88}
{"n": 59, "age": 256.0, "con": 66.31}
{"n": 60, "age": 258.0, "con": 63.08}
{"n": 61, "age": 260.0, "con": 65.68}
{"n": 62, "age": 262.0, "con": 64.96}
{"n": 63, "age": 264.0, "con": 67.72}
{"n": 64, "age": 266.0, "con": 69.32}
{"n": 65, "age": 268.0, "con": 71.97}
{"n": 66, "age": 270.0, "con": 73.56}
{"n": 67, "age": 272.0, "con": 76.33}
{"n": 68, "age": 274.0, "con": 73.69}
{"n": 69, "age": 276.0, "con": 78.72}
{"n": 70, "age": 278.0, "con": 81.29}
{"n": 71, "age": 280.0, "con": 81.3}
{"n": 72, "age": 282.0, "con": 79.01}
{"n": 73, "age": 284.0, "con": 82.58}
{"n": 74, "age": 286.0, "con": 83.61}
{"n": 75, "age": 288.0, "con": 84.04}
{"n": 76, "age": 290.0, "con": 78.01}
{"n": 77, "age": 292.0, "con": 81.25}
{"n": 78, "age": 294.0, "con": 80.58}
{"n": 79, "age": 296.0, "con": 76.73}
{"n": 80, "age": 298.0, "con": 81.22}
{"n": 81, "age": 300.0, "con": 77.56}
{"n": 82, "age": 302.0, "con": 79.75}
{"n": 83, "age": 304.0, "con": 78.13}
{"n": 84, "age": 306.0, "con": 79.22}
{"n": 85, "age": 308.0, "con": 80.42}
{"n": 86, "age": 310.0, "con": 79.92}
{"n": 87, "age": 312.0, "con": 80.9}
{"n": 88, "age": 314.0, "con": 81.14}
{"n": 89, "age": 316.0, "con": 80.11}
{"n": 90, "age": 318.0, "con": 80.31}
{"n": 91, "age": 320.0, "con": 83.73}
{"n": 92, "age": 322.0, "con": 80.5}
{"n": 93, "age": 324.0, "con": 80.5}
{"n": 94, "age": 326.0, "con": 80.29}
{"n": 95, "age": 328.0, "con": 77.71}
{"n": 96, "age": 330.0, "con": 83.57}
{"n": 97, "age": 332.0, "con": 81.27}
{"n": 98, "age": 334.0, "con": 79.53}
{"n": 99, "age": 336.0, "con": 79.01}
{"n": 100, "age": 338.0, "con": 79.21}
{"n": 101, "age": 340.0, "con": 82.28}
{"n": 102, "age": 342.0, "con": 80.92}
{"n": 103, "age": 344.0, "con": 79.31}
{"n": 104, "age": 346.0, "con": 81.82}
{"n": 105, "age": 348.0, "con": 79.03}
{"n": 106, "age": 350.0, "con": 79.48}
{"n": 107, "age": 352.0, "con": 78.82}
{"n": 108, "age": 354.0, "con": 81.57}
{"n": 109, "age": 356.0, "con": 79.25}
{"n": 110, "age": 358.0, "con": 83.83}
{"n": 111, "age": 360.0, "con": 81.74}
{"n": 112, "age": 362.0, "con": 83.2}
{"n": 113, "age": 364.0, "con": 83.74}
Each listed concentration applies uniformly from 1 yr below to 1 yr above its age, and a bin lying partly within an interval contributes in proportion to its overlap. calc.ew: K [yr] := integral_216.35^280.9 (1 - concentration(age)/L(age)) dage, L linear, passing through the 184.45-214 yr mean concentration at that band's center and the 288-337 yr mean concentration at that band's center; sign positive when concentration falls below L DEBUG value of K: 5.2 yr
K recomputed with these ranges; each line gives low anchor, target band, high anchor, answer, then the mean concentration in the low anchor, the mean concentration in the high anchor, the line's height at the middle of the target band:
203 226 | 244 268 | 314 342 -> 3.3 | 80.9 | 80.6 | 80.8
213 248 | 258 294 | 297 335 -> 1.8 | 79.1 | 80.3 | 79.8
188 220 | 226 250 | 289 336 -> 1.0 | 82.3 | 80.1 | 81.6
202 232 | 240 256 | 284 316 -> 1.3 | 80.7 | 80.2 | 80.5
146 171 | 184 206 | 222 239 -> -0.8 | 83.4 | 79.4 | 81.4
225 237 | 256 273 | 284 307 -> 2.3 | 78.9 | 80.1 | 79.5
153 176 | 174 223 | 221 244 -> -1.0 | 83.6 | 79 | 81.3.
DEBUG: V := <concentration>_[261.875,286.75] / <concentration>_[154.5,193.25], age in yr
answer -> 0.90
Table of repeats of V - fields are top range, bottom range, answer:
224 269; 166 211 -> 0.88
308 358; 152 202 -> 0.96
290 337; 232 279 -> 1.09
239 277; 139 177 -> 0.87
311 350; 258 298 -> 1.06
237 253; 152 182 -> 0.91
